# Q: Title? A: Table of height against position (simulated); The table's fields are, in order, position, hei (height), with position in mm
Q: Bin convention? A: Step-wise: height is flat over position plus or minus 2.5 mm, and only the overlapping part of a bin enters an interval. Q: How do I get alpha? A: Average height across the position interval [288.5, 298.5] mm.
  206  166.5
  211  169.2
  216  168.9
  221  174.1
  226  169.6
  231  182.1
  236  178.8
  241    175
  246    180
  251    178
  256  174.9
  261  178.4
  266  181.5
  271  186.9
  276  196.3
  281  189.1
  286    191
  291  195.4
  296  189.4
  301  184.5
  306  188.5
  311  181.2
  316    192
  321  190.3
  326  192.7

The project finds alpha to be 192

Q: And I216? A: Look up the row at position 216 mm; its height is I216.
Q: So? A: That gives 168.9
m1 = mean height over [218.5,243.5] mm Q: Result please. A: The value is 176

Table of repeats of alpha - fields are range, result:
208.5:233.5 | 173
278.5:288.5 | 190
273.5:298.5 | 192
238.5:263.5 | 177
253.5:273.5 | 180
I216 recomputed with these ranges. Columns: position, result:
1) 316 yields 192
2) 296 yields 189.4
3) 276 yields 196.3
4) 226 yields 169.6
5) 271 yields 186.9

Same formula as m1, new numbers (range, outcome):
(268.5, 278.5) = 192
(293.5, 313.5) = 186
